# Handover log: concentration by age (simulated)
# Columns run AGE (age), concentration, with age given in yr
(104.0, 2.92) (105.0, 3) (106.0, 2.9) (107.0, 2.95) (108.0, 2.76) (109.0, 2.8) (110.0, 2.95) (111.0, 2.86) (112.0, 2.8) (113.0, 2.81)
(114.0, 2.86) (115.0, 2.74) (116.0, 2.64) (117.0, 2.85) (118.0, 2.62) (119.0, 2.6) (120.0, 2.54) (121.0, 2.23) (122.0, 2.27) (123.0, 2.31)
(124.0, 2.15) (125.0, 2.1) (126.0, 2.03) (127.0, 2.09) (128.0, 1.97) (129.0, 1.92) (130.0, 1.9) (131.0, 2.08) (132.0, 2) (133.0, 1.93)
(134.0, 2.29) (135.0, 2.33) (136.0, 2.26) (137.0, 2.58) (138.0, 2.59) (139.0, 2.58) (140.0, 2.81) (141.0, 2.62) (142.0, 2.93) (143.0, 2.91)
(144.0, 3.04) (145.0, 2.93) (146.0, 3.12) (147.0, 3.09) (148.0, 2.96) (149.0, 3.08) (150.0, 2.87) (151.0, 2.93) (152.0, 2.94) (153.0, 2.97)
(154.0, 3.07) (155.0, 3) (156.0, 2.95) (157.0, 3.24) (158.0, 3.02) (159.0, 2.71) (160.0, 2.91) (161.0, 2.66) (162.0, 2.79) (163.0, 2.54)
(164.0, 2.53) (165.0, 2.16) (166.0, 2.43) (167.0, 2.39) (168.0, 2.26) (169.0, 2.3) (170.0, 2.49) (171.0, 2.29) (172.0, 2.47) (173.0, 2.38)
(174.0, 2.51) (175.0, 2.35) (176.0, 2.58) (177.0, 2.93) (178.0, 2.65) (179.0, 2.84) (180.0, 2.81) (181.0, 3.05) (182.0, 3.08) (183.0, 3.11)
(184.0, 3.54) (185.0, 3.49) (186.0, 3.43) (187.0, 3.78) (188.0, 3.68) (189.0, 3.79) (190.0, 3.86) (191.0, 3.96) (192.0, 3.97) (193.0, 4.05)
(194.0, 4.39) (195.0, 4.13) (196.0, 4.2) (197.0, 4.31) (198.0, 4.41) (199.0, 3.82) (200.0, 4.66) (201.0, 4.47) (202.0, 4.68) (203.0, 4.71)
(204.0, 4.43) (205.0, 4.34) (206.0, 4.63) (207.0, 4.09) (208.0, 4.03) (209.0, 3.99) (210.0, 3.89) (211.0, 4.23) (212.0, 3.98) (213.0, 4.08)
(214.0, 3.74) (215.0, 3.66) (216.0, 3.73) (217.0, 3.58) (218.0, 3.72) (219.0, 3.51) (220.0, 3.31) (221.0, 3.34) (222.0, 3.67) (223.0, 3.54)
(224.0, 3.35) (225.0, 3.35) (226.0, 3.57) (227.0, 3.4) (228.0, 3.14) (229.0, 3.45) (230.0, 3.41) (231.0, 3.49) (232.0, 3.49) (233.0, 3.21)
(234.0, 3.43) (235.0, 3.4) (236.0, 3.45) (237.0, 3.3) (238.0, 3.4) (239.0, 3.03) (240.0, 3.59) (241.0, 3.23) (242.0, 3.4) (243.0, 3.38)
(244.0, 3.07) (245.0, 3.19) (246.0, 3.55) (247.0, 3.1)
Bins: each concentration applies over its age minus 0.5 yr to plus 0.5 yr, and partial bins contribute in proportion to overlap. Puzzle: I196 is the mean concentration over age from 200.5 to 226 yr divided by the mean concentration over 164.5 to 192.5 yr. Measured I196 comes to 1.33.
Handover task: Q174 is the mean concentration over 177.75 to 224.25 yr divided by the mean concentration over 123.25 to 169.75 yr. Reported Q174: 1.48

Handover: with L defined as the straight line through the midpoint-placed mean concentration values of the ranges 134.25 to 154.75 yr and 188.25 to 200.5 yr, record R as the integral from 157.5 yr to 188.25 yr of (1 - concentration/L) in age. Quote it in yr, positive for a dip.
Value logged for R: 6.9 yr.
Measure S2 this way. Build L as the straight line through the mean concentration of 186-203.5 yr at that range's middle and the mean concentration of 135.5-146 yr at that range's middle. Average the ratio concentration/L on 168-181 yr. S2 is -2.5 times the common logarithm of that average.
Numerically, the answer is 0.38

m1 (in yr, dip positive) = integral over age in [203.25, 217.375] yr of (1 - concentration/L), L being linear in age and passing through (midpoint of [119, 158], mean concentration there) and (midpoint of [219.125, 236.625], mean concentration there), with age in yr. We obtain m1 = -3.5 yr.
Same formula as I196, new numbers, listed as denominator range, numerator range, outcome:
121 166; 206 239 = 1.39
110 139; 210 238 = 1.49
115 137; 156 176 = 1.13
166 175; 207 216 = 1.65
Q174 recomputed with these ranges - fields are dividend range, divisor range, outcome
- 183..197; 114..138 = 1.68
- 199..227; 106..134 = 1.61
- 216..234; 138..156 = 1.18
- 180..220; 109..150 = 1.55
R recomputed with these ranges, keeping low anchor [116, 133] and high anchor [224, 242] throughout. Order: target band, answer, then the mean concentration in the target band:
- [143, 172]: -2.29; 2.77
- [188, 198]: -3.78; 4.07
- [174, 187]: -0.81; 3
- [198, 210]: -4.96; 4.33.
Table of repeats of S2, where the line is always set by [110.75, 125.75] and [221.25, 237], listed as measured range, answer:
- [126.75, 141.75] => 0.17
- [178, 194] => -0.14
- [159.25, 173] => 0.18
